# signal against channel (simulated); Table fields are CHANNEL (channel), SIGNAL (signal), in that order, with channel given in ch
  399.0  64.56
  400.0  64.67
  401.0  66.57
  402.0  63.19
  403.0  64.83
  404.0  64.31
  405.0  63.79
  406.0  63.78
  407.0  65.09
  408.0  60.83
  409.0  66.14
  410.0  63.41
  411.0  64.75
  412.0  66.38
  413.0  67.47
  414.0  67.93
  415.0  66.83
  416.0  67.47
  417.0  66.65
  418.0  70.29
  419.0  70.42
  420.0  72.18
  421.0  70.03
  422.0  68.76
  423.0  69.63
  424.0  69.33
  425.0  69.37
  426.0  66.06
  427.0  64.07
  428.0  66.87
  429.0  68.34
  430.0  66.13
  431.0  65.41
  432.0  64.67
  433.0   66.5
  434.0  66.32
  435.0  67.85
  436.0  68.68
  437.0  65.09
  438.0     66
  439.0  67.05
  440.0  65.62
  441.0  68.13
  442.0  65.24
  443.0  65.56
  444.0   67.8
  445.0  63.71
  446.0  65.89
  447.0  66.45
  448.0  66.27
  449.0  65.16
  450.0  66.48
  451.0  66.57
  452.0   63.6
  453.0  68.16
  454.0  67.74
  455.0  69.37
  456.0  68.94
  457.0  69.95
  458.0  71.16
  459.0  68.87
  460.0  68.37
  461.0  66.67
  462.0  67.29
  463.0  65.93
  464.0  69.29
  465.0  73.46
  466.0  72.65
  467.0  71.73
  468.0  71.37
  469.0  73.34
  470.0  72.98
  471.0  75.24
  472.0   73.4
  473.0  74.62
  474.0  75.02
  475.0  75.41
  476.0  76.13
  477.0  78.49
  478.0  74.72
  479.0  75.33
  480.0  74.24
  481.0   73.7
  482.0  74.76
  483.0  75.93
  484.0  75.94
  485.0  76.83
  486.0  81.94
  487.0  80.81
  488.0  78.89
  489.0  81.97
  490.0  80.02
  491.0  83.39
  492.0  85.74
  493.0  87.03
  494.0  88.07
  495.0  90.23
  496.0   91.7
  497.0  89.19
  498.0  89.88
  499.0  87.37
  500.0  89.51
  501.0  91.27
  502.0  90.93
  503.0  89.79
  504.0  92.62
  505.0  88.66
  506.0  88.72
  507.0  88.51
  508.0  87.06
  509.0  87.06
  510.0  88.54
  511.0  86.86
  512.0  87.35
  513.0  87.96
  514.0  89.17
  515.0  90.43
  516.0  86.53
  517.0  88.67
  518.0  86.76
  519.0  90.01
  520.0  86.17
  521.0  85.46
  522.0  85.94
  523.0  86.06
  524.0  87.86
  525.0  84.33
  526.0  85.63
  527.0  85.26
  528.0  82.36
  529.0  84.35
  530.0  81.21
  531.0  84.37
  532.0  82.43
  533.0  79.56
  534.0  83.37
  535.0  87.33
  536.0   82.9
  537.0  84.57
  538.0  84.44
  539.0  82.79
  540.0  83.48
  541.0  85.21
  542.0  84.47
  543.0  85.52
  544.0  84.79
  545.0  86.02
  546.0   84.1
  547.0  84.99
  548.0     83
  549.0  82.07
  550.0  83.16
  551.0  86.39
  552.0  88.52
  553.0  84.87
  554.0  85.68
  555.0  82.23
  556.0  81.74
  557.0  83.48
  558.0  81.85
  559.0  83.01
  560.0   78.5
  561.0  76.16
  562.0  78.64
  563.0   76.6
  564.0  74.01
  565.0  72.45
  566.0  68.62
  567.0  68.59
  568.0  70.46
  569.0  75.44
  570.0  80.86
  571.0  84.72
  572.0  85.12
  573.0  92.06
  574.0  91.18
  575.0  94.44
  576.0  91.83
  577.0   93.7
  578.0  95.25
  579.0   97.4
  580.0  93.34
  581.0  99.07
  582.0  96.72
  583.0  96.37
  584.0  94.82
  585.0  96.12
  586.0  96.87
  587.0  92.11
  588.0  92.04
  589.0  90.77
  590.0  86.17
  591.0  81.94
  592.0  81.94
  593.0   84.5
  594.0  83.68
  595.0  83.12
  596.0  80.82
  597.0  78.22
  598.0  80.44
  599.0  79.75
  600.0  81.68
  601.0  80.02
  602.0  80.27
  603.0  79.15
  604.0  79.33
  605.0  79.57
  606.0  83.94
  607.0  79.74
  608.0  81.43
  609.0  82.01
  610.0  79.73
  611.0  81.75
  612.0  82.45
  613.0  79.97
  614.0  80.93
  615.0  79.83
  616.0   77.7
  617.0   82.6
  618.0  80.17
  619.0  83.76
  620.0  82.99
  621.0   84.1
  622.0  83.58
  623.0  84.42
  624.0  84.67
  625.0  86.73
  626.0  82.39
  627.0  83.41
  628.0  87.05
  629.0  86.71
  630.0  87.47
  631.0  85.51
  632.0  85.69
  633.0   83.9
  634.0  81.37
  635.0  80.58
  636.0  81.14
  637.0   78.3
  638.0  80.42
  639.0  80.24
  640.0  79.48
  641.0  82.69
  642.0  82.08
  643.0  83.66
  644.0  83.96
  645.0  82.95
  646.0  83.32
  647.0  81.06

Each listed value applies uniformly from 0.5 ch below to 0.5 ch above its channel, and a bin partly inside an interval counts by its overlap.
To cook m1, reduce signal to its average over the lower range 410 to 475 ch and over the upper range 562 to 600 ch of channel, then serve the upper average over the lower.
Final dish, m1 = 1.3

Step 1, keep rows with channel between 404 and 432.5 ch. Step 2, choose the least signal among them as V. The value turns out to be 60.83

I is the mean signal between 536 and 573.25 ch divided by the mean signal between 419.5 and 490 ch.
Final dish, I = 1.2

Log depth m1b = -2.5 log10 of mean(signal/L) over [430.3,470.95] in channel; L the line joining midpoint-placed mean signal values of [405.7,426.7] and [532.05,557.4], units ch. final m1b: 0.06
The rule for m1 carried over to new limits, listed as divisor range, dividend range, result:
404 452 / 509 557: 1.28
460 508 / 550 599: 1.07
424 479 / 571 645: 1.23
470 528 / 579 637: 1.01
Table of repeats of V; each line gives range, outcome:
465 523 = 71.37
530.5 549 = 79.56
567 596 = 68.59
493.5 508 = 87.06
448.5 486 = 63.6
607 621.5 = 77.7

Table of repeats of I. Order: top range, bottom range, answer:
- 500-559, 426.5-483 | 1.24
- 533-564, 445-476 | 1.19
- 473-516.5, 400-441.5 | 1.26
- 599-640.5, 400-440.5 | 1.23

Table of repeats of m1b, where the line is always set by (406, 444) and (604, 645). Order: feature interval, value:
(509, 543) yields -0.15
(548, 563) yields -0.07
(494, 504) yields -0.23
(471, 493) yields -0.09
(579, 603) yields -0.10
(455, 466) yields 0.01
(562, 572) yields 0.04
